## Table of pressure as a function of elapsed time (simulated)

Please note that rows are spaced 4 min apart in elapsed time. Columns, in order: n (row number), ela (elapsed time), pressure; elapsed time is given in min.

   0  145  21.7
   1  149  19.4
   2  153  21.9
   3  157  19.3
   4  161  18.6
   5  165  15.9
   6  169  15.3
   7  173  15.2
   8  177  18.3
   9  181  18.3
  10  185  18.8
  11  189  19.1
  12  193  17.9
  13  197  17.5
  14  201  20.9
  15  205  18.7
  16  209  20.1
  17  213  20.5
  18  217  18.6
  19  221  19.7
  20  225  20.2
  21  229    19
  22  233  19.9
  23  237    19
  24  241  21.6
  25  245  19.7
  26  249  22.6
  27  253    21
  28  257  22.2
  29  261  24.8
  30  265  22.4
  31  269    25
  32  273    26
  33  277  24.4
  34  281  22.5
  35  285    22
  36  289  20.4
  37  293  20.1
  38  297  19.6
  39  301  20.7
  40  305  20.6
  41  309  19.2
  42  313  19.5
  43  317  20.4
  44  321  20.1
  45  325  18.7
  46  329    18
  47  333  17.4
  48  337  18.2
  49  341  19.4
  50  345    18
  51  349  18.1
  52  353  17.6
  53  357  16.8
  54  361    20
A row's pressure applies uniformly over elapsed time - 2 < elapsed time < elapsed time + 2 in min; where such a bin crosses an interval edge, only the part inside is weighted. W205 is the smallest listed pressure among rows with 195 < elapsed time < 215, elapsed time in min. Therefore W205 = 17.5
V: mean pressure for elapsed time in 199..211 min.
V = 19.9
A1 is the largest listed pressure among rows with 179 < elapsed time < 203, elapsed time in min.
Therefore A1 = 20.9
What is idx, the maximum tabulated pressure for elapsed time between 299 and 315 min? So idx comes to 20.7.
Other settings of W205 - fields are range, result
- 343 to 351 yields 18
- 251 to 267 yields 21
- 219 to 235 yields 19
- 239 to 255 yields 19.7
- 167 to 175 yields 15.2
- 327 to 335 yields 17.4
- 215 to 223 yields 18.6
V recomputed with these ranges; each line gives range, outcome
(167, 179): 16.3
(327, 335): 17.7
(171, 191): 17.9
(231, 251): 20.6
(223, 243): 19.9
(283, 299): 20.5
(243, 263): 22.1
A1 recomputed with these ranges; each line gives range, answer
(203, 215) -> 20.5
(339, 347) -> 19.4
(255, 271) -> 25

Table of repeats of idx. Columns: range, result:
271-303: 26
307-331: 20.4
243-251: 22.6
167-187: 18.8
